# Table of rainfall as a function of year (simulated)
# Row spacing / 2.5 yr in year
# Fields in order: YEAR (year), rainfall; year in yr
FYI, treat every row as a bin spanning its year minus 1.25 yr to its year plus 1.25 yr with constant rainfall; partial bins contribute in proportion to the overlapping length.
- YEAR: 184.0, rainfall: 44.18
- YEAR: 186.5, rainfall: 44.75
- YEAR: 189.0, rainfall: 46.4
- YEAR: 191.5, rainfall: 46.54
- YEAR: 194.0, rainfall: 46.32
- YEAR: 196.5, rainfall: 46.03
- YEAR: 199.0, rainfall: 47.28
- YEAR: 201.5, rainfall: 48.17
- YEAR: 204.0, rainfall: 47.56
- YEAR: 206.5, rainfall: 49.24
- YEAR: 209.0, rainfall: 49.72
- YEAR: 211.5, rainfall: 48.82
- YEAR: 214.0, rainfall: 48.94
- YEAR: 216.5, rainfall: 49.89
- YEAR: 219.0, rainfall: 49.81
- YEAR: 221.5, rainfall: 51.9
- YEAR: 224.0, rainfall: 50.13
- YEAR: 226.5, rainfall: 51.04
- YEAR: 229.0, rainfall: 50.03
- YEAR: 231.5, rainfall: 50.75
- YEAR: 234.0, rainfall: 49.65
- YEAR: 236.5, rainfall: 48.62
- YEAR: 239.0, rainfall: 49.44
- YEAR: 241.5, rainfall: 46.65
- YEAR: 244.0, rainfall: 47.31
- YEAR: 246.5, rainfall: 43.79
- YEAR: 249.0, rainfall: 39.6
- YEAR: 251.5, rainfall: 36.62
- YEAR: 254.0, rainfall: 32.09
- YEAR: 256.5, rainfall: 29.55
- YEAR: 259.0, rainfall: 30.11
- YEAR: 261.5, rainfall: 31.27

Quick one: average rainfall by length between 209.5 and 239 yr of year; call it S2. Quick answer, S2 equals 49.9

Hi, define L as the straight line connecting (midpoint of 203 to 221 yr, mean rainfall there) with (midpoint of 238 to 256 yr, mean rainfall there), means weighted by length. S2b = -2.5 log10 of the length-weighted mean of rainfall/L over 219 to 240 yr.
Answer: -0.108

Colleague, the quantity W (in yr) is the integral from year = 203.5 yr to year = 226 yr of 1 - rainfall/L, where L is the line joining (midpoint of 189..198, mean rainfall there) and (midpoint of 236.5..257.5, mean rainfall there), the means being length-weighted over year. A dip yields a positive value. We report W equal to -2.7 yr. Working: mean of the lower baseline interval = 46.3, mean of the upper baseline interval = 41.2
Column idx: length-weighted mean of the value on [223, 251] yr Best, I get 47.6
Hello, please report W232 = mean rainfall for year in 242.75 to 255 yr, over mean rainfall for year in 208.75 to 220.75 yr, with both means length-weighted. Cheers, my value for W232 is 0.81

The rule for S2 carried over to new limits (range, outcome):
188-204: 46.9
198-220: 48.8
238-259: 39.9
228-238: 49.7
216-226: 50.5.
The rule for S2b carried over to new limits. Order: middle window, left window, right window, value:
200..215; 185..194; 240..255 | -0.099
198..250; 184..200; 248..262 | -0.228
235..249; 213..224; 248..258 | -0.183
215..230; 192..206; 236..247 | -0.072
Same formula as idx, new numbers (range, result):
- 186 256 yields 46.9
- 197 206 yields 47.7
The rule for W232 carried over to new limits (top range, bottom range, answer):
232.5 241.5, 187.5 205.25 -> 1.04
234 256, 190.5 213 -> 0.90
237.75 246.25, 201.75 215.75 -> 0.97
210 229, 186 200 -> 1.08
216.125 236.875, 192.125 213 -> 1.05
